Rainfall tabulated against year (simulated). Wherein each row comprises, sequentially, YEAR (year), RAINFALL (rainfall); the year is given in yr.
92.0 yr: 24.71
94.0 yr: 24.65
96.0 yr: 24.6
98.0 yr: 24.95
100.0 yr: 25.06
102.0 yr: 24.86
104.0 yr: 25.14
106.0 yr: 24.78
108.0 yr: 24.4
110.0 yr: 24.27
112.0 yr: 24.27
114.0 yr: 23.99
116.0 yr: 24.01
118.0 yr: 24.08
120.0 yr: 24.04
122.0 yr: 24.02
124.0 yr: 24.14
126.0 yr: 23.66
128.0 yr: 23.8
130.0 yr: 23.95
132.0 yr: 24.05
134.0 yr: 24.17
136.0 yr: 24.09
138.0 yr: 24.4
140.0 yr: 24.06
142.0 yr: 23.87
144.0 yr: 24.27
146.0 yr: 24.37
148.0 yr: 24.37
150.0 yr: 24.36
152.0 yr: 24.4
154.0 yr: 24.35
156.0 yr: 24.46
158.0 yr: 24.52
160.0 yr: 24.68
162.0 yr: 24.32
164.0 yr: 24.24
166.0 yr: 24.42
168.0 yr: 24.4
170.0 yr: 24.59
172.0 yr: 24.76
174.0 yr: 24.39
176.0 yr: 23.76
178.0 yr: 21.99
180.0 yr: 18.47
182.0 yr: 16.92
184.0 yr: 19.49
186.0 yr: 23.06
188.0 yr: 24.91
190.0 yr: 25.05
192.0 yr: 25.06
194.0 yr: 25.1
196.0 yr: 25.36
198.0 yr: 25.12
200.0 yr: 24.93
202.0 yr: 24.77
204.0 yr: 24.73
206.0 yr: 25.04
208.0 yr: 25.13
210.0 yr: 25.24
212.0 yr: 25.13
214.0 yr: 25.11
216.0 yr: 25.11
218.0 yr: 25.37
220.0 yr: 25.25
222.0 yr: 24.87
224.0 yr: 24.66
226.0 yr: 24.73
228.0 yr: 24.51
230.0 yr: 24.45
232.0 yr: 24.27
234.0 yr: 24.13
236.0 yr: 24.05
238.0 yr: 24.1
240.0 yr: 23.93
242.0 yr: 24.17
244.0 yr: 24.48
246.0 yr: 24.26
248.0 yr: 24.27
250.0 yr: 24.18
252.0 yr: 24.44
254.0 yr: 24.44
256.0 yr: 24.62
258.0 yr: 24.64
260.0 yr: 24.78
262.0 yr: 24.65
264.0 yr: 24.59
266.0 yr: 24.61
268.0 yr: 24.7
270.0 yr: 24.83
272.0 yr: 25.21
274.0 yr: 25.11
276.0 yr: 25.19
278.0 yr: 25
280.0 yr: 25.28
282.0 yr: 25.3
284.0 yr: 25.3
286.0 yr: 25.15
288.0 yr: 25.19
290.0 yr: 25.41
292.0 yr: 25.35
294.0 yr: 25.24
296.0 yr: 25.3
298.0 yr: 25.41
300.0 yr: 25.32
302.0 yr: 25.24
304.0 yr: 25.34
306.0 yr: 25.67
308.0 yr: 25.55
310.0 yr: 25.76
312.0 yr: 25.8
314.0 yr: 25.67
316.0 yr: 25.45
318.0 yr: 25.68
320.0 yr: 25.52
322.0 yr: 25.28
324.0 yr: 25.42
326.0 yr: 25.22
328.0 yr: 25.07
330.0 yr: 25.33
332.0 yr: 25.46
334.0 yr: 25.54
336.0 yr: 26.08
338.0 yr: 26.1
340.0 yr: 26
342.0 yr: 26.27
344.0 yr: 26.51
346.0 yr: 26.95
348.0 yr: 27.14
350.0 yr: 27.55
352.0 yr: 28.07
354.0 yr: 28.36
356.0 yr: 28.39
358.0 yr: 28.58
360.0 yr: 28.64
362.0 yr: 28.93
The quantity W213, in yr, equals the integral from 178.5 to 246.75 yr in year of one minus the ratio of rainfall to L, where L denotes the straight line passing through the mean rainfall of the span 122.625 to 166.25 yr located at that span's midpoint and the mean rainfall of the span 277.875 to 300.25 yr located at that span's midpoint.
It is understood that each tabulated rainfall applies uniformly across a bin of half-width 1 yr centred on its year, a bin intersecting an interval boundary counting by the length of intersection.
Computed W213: 1.6 yr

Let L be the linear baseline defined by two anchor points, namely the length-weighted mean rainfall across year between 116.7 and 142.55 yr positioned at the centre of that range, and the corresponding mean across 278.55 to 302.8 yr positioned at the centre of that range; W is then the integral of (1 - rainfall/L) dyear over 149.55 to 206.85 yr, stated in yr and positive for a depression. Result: 1.3 yr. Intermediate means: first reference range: 24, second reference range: 25.3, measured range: 23.8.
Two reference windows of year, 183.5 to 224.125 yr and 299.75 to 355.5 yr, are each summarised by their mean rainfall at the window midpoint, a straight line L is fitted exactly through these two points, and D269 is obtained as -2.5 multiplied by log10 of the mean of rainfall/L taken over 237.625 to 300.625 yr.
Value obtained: 0.03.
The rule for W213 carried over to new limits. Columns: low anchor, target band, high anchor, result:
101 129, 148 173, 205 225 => 0.2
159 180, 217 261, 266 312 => 0.4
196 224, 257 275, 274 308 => 0.3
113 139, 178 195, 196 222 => 1.8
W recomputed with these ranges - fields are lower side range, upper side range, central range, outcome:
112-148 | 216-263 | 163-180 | 0.3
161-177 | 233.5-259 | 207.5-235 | -0.6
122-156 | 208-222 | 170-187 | 2.0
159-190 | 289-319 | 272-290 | -0.1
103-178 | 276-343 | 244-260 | 0.4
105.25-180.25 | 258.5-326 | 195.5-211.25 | -0.3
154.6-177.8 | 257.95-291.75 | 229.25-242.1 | 0.3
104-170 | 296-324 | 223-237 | 0.3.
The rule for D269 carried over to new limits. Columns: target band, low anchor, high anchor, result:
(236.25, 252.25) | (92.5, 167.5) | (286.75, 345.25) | 0.04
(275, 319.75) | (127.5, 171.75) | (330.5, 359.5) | 0.04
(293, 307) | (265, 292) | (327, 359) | 0.01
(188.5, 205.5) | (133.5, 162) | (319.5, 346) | -0.01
